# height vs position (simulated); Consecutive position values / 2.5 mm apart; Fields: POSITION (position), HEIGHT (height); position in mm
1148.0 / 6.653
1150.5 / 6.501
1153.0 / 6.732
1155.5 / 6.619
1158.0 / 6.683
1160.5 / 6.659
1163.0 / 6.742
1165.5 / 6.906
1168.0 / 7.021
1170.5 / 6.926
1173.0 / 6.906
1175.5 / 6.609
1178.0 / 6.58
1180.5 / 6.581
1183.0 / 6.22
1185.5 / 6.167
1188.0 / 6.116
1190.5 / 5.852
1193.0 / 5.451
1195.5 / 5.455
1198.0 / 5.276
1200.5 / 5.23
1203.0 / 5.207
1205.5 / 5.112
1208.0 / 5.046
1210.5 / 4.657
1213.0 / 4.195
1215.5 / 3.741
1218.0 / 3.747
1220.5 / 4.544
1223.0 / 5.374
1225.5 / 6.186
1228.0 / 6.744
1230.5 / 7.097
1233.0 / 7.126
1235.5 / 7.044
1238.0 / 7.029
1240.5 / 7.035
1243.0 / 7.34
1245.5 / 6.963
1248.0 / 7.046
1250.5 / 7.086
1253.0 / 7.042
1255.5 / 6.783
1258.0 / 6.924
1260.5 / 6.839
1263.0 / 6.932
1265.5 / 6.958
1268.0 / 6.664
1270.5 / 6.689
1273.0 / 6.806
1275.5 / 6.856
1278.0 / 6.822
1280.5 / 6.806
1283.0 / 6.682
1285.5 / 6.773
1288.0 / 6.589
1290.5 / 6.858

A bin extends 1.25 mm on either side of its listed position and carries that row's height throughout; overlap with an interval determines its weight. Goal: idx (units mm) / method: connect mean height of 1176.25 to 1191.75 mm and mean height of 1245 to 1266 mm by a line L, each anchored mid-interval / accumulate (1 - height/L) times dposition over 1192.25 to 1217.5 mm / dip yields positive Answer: 6.1 mm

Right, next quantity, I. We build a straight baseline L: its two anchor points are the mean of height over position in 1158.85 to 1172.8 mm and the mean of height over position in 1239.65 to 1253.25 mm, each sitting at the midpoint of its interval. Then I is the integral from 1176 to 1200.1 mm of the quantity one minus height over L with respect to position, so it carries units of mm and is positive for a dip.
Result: 3.3 mm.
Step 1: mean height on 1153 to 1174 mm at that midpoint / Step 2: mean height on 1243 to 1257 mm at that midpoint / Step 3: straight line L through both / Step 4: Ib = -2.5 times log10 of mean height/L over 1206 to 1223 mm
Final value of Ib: 0.48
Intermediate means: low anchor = 6.8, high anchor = 7.01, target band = 4.43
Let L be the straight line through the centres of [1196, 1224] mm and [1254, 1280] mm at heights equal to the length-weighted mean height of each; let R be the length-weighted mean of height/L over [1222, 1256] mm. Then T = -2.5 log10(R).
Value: -0.18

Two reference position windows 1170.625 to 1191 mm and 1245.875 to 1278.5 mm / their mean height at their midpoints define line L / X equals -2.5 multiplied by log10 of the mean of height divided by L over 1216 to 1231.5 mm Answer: 0.21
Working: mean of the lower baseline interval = 6.43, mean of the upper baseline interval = 6.88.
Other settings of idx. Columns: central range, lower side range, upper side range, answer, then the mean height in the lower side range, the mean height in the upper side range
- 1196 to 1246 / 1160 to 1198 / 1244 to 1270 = 7.3 mm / 6.37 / 6.92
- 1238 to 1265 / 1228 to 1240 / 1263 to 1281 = -0.3 mm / 7.04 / 6.81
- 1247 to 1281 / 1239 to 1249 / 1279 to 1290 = 0.2 mm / 7.1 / 6.72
